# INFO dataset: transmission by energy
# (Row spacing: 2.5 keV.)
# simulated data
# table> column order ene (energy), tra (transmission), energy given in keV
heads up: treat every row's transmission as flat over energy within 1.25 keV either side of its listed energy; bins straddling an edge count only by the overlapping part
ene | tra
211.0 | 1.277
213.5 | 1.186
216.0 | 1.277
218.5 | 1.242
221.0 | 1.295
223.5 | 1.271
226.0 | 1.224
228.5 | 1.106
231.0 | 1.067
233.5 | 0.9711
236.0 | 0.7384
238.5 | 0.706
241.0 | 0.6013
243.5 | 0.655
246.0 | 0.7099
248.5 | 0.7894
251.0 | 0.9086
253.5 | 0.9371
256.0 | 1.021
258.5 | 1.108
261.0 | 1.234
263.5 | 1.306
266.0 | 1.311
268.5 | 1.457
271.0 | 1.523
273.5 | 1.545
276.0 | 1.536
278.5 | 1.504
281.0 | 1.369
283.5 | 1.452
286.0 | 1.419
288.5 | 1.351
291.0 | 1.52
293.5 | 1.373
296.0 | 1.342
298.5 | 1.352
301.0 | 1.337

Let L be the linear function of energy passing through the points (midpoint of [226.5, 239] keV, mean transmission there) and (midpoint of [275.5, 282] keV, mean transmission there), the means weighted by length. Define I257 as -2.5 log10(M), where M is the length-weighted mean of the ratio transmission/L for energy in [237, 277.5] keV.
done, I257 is 0.15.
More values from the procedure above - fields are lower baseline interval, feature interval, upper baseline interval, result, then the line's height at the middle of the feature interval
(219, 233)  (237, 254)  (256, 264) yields 0.492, 1.18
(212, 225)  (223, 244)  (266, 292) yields 0.370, 1.31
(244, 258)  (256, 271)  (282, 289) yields -0.193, 1.07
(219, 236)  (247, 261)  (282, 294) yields 0.281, 1.26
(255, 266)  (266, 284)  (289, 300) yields -0.158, 1.27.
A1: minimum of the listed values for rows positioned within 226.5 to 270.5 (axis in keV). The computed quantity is 0.6013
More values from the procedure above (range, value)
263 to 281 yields 1.306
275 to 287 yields 1.369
